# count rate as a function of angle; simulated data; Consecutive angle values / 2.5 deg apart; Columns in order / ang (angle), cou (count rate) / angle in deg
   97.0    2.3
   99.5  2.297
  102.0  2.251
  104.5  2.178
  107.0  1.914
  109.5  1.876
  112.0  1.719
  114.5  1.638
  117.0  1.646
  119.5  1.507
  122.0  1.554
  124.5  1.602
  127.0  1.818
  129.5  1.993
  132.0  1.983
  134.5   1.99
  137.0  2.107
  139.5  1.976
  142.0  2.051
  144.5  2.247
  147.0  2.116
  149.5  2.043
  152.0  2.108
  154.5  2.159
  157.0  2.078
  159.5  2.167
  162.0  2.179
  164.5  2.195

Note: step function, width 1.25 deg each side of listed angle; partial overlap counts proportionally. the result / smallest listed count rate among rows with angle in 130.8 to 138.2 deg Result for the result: 1.983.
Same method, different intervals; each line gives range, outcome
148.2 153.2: 2.043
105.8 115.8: 1.638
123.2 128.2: 1.602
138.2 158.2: 1.976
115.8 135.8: 1.507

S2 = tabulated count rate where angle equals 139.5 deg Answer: 1.976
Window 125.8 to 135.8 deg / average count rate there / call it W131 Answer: 1.95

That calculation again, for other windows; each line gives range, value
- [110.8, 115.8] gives 1.68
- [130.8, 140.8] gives 2.01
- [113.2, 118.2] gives 1.64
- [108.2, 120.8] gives 1.68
